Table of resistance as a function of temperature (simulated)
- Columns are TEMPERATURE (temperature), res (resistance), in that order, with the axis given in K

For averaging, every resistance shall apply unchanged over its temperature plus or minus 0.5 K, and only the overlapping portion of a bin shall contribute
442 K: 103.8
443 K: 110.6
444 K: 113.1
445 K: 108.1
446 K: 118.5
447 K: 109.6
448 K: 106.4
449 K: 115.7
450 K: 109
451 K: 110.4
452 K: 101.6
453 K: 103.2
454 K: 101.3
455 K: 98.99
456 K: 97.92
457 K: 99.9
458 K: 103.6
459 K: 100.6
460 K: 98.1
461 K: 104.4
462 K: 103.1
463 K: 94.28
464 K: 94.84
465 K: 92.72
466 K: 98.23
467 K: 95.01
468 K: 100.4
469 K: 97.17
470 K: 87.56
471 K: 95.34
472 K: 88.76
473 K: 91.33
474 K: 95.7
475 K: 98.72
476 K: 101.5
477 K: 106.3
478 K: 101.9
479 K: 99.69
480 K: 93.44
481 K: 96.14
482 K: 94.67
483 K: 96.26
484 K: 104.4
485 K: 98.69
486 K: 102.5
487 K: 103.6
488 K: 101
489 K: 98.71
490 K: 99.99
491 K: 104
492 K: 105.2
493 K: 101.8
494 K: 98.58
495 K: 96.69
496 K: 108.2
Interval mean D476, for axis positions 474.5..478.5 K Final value 102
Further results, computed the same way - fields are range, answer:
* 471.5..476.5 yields 95.2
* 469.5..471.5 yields 91.5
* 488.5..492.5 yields 102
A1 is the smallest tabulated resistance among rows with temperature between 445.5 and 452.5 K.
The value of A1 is 101.6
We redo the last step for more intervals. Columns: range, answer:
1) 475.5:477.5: 101.5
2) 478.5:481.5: 93.44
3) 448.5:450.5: 109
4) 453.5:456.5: 97.92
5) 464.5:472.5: 87.56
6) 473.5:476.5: 95.7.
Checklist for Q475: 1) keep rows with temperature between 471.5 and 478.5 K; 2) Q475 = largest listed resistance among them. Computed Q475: 106.3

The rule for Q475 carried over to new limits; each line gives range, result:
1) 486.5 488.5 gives 103.6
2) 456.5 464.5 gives 104.4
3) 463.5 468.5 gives 100.4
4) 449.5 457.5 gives 110.4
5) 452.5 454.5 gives 103.2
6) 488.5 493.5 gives 105.2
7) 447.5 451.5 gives 115.7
